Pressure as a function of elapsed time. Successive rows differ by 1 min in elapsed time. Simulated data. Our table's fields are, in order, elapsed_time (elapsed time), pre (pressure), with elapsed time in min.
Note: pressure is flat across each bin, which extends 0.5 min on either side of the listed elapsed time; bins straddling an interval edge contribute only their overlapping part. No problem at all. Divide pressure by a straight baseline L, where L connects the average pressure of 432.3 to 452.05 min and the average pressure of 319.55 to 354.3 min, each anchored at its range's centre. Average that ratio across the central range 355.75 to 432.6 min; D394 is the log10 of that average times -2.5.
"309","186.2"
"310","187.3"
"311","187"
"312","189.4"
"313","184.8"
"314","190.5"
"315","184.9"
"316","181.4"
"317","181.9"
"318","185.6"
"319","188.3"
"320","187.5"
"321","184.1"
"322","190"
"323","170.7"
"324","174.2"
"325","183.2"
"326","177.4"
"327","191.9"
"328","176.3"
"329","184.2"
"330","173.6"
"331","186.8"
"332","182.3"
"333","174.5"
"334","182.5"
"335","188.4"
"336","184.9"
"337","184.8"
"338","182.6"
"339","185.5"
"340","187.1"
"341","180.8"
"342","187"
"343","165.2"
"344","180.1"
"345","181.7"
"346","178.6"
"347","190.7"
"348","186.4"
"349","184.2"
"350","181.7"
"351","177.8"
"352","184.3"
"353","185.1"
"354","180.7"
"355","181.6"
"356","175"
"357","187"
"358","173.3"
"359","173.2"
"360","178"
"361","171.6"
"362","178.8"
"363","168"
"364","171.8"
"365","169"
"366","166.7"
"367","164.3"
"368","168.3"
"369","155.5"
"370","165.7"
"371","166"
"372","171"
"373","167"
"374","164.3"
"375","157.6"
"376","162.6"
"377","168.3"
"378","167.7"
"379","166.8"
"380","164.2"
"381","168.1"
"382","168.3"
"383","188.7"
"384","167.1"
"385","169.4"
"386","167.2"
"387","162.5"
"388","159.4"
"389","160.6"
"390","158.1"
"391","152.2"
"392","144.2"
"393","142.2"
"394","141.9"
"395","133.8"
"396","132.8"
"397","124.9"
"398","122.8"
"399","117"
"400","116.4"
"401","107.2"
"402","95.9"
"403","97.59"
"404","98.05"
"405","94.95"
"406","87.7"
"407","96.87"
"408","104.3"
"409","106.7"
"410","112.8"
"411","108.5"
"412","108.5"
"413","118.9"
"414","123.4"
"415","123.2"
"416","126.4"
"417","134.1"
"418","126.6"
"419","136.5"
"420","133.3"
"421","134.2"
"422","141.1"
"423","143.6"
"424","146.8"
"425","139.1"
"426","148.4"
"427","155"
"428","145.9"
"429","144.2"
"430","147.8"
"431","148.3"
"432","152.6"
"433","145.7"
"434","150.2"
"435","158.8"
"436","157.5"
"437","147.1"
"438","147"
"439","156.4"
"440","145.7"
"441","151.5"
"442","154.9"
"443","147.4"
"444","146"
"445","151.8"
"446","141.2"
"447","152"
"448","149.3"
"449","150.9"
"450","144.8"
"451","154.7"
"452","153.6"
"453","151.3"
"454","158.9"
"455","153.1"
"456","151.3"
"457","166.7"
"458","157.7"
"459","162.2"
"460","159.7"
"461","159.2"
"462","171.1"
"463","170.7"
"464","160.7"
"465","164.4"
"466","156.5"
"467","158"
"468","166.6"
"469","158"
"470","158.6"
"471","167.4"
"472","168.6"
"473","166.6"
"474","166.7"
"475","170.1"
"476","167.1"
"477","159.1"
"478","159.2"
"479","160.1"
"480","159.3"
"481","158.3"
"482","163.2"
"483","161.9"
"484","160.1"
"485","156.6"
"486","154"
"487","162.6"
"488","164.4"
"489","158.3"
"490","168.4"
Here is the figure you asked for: 0.14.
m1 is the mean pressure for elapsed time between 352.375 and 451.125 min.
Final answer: 148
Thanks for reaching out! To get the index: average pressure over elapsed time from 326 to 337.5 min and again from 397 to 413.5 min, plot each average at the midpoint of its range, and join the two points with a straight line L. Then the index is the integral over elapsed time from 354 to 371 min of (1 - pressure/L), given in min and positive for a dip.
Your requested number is -2.4 min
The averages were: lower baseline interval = 183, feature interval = 172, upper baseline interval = 106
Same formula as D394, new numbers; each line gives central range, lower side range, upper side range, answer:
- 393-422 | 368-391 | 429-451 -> 0.32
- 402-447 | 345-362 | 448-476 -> 0.24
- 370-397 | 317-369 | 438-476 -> 0.08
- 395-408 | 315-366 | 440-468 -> 0.47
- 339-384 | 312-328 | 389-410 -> -0.16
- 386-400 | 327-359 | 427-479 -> 0.19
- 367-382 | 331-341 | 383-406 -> -0.09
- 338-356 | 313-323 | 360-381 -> -0.04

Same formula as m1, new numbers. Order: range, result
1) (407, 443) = 137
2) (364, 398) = 160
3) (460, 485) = 163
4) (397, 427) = 120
